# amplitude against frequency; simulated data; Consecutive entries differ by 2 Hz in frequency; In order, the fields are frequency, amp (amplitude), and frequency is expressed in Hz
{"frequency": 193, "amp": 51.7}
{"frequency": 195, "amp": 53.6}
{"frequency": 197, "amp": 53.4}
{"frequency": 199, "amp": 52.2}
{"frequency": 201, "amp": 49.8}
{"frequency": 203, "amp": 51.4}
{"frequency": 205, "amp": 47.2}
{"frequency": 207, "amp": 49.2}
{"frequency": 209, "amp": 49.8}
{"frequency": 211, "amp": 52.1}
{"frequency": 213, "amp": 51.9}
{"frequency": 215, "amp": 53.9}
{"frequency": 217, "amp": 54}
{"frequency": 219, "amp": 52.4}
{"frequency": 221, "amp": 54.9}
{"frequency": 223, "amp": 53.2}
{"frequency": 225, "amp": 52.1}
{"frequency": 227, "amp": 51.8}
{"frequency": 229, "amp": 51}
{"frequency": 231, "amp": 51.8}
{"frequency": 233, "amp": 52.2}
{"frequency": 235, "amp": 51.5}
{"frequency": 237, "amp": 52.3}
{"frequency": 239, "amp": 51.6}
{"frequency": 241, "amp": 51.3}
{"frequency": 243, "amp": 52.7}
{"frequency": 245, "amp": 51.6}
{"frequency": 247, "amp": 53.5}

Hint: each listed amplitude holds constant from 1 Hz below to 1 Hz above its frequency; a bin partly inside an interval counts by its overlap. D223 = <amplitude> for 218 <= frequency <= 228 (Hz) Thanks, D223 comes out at 52.9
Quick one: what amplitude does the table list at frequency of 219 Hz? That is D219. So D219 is 52.4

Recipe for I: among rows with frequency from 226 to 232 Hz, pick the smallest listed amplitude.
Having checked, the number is 51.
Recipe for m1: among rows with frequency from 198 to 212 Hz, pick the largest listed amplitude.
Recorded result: 52.2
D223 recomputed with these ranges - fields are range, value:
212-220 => 53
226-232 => 51.5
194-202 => 52.2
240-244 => 52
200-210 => 49.5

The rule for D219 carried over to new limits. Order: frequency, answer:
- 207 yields 49.2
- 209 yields 49.8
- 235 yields 51.5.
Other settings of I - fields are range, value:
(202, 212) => 47.2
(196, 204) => 49.8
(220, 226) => 52.1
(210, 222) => 51.9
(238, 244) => 51.3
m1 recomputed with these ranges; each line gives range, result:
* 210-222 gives 54.9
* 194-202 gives 53.6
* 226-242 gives 52.3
